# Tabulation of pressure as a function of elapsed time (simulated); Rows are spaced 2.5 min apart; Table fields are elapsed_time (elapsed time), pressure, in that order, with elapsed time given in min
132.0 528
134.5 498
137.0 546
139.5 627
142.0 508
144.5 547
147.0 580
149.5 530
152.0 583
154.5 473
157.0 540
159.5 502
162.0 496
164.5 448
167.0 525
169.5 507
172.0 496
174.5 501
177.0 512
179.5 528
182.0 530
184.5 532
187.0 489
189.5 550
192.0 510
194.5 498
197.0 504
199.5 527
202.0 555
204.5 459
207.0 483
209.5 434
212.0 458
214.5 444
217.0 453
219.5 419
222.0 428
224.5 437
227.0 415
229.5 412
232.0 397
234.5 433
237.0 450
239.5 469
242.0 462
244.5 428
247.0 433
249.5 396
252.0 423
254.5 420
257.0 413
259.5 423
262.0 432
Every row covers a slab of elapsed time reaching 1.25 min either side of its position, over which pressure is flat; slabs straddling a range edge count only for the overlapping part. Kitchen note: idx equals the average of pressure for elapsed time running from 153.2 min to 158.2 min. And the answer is 507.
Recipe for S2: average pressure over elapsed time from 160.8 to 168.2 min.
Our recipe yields 489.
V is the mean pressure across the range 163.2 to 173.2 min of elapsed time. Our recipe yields 494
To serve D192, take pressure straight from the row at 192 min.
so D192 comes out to 510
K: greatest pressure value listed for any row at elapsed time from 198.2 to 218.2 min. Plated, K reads 555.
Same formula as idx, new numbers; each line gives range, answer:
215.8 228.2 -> 430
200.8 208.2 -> 499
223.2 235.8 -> 419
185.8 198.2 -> 510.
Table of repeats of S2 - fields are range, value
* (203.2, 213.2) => 459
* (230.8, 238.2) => 427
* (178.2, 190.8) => 526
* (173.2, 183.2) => 518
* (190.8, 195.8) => 504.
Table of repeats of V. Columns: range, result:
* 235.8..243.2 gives 460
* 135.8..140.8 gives 586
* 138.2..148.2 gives 565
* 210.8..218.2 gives 452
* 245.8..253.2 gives 417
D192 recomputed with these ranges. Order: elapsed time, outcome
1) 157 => 540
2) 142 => 508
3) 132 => 528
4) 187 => 489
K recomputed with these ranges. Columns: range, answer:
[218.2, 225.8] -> 437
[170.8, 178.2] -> 512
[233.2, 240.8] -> 469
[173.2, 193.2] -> 550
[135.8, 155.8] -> 627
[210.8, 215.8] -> 458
